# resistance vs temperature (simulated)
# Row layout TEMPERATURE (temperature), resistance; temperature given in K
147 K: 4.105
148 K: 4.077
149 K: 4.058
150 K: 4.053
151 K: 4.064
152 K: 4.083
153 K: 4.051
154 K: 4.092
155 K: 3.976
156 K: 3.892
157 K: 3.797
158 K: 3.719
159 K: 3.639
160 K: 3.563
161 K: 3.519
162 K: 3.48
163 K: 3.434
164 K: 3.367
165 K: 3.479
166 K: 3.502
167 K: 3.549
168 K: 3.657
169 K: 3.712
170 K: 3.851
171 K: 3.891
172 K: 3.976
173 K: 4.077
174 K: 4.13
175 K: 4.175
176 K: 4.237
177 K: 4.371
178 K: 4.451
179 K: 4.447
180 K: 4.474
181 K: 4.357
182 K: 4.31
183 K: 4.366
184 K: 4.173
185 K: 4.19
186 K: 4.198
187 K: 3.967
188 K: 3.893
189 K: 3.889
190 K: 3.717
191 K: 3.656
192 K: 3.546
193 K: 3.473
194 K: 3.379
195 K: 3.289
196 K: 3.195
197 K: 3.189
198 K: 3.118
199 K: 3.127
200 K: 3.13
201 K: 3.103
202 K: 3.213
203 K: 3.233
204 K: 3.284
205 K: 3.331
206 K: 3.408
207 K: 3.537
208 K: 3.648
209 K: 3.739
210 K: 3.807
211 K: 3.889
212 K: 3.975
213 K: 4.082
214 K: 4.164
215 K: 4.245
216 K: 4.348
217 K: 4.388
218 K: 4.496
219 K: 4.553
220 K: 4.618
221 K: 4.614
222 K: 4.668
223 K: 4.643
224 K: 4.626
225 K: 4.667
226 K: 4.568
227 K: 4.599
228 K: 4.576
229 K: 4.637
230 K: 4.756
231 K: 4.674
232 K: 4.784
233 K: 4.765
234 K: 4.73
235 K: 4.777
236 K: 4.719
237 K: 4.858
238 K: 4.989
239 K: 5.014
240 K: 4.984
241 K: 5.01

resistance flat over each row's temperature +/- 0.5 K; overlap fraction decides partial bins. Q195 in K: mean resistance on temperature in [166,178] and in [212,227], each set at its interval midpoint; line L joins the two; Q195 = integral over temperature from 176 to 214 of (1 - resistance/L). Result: 4.1 K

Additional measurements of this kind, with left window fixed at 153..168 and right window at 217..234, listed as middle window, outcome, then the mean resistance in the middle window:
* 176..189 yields -0.9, 4.25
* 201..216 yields 2.4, 3.69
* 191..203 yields 2.7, 3.27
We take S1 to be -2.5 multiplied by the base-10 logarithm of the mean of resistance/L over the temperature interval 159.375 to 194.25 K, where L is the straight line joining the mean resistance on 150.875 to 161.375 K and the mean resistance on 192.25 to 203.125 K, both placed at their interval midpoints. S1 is -0.11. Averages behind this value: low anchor 3.85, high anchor 3.23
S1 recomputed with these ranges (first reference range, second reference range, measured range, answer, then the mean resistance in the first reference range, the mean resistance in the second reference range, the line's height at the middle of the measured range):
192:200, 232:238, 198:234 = -0.01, 3.26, 4.79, 4.05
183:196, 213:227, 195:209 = 0.23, 3.78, 4.5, 4.07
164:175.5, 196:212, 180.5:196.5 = -0.08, 3.8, 3.4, 3.58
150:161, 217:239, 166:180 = 0.01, 3.88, 4.68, 4.07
